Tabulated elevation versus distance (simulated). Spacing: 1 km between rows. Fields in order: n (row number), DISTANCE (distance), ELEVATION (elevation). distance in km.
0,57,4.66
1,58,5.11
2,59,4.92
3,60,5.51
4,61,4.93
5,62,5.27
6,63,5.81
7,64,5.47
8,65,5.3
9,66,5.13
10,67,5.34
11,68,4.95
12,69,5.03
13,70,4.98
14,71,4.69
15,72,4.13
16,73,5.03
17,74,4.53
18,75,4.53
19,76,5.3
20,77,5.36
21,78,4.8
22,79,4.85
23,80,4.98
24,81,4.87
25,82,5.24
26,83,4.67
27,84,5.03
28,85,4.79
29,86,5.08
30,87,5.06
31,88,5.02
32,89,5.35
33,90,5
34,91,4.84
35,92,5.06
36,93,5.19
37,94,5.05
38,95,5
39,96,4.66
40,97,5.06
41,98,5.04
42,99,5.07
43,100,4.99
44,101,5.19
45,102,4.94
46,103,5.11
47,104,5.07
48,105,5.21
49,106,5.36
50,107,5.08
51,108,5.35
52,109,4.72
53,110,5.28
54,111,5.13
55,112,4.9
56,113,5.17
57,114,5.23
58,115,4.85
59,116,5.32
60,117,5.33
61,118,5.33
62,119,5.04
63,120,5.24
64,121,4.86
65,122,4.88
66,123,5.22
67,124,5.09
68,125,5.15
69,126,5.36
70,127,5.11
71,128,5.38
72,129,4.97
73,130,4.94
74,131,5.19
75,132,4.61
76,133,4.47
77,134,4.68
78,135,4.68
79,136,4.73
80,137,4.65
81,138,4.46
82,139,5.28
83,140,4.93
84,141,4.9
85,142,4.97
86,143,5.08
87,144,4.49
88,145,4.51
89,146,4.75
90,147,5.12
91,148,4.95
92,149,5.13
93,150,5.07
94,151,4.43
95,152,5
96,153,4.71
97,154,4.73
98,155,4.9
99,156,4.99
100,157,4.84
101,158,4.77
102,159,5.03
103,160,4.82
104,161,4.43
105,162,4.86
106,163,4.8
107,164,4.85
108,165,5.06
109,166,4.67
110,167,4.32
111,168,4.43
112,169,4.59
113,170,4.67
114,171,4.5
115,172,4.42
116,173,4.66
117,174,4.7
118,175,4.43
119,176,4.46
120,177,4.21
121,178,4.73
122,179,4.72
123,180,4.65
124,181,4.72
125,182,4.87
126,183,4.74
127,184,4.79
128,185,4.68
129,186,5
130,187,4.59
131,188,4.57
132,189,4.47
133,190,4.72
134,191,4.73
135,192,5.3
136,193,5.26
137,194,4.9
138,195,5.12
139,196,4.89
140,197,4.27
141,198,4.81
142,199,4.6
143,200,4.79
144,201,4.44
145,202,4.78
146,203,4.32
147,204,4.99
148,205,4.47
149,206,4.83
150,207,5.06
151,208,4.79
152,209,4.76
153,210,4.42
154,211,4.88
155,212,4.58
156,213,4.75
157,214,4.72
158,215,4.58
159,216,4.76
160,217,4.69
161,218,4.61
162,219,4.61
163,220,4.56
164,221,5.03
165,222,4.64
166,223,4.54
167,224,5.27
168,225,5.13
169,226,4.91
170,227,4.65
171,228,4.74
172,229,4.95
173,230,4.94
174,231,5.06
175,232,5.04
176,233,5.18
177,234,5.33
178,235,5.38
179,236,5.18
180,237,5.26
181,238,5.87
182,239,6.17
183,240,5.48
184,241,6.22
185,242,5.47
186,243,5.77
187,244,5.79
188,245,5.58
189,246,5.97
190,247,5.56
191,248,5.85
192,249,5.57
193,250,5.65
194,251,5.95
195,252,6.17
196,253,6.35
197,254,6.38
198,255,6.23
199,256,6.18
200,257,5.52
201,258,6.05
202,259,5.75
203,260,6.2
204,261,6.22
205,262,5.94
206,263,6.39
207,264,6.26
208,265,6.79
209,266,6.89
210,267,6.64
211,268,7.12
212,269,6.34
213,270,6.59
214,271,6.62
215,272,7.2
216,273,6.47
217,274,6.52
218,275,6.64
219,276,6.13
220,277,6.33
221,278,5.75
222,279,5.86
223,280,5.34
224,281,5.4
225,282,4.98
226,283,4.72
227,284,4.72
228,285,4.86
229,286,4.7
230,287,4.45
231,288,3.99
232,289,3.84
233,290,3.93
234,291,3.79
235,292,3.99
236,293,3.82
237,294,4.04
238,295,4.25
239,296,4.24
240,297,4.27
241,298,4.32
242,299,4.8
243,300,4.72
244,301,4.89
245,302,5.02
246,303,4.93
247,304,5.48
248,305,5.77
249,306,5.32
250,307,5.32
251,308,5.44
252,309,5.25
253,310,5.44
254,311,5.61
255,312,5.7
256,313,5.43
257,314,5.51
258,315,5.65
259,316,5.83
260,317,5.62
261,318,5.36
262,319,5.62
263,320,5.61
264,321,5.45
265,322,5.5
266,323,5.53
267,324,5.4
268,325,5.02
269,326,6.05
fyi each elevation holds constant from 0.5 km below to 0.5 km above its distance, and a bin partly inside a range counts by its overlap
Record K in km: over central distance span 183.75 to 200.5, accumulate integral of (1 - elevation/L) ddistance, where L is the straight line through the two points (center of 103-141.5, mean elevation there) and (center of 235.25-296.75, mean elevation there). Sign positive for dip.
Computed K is 1.7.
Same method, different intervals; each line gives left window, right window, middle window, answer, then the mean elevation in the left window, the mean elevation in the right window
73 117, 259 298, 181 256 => 3.4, 5.03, 5.47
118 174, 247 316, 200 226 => 2.2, 4.85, 5.51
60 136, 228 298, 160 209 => 5.6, 5.04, 5.55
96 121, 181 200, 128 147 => 0.7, 5.11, 4.79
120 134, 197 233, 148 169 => 0.6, 5.01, 4.76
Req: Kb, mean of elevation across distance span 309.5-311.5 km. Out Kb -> 5.53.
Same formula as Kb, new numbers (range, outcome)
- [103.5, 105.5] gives 5.14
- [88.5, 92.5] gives 5.06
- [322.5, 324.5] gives 5.46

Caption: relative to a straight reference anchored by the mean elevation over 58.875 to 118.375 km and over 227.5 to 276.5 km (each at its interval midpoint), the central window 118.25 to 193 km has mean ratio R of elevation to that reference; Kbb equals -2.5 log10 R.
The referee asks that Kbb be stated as 0.130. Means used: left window 5.06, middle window 4.81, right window 5.95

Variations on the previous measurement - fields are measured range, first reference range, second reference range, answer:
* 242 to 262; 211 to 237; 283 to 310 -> -0.23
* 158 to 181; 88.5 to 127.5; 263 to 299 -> 0.12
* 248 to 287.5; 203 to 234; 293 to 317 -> -0.21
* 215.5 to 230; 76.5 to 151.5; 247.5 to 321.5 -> 0.11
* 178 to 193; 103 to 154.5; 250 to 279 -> 0.16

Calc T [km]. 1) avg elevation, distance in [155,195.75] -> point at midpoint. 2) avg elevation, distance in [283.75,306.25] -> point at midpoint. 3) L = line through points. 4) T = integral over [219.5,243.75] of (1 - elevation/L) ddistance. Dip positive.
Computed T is -3.0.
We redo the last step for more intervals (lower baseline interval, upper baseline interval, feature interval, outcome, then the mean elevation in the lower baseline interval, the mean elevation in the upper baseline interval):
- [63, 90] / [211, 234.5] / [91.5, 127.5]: -1.0 km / 5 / 4.84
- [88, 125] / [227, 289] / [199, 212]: 1.9 km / 5.09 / 5.76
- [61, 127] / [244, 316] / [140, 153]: 0.8 km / 5.06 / 5.52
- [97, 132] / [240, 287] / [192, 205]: 1.9 km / 5.11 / 5.97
